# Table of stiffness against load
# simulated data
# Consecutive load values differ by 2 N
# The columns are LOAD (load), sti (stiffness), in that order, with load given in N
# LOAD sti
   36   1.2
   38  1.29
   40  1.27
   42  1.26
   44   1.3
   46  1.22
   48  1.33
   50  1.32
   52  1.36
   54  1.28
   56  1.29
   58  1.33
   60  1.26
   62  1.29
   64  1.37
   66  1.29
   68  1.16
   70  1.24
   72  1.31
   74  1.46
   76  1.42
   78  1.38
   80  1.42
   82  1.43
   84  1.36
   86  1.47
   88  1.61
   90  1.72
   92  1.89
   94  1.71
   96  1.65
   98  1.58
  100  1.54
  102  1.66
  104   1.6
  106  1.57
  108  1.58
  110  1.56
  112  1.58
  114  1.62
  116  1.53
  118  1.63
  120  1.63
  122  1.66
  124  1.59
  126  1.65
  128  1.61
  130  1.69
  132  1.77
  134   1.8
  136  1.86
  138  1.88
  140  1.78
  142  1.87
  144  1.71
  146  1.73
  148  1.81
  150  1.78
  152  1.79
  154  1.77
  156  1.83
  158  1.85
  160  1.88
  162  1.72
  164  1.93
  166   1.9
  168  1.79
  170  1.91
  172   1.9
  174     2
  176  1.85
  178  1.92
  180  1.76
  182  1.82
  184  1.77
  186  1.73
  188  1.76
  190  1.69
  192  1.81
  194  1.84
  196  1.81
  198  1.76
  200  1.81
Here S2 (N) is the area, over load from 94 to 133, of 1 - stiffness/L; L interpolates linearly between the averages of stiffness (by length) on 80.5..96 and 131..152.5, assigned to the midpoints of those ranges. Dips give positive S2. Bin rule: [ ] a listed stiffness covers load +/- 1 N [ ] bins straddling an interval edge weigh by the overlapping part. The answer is 1.7 N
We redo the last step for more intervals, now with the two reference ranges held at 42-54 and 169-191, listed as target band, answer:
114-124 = -0.2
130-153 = -1.6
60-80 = 0.9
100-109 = -0.4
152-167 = -0.8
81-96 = -1.4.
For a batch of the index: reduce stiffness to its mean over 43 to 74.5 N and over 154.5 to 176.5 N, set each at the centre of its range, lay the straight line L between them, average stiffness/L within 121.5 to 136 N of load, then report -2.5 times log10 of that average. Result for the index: -0.014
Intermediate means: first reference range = 1.3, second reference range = 1.87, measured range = 1.69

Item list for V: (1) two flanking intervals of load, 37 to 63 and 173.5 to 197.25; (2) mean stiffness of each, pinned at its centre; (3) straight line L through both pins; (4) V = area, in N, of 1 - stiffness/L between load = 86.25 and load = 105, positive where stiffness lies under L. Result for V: -2.4 N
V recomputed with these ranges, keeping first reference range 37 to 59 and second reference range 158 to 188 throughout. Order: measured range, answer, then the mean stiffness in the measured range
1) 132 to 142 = -0.8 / 1.83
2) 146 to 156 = -0.2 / 1.79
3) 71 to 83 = 0.2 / 1.4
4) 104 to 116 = -0.1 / 1.58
